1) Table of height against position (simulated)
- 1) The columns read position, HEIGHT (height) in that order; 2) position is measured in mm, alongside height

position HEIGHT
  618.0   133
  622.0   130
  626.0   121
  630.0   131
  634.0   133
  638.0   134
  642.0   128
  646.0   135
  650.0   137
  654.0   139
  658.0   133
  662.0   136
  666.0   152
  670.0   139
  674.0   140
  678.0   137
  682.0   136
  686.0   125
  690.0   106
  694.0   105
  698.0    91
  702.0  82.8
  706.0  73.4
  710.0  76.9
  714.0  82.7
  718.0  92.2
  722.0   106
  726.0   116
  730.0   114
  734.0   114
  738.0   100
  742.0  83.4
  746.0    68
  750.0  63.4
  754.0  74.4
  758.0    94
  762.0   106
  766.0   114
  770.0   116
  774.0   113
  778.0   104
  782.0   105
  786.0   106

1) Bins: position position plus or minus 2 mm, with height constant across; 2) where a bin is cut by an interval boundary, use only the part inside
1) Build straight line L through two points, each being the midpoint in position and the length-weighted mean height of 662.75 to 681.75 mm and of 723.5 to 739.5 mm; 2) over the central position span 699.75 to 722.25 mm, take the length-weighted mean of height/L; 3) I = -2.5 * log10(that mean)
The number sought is 0.40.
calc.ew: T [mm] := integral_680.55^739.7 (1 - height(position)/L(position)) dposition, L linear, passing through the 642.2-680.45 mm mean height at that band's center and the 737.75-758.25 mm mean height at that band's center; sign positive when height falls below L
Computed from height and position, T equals 1.0 mm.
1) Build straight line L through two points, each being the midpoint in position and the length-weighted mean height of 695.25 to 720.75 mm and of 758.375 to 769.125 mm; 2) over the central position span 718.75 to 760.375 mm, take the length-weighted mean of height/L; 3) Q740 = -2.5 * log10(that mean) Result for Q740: 0.04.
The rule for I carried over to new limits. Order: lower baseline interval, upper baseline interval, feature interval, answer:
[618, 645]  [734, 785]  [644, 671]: -0.13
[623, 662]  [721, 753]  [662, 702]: -0.06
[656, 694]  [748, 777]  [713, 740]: 0.07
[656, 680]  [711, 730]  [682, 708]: 0.19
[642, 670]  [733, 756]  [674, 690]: -0.07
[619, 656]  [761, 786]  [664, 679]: -0.13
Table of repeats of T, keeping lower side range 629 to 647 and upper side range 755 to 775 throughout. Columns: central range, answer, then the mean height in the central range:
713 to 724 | 2.0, 94.6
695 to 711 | 4.9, 82.8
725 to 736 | -0.1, 115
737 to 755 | 5.5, 76.8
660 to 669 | -1.2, 143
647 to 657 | -0.6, 137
